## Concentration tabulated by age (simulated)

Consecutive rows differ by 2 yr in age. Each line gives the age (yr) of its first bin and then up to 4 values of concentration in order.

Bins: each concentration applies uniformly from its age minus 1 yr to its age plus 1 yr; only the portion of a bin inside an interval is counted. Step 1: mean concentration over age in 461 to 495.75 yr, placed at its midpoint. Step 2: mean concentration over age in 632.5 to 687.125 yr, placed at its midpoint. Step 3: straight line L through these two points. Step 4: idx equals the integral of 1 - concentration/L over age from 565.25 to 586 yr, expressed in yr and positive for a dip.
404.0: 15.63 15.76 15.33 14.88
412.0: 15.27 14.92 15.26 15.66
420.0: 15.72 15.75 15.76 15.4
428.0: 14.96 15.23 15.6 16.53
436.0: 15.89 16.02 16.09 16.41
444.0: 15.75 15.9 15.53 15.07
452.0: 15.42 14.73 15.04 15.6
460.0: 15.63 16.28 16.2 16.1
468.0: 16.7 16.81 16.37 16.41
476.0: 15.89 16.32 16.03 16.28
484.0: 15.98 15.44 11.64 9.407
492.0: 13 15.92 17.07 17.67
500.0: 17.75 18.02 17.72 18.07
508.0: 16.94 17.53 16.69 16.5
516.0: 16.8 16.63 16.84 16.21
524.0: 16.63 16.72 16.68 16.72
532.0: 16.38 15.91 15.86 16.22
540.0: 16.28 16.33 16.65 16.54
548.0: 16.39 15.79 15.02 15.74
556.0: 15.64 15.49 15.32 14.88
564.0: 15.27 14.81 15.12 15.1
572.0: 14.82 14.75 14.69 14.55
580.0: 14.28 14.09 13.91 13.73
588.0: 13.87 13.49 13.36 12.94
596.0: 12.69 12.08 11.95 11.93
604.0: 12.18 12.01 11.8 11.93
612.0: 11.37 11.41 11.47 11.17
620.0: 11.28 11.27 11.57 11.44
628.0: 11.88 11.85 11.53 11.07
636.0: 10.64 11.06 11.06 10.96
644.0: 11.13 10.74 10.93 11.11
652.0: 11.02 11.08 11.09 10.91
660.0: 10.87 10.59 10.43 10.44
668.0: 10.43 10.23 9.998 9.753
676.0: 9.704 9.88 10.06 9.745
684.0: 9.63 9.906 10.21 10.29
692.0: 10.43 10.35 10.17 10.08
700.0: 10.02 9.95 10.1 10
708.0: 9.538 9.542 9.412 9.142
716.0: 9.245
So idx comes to -2.9 yr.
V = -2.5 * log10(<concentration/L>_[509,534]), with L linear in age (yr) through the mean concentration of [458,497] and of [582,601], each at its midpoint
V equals -0.15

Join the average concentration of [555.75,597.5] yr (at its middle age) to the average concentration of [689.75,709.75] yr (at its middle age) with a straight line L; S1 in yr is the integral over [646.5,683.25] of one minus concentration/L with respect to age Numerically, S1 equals 2.7 yr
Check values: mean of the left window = 14.4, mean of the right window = 10.1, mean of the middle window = 10.5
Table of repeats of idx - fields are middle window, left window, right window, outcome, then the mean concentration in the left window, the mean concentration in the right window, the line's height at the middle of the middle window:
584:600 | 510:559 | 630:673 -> 0.6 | 16.3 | 10.8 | 13.6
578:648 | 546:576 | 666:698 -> 5.4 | 15.3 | 10.1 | 13.1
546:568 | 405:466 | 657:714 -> -4.4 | 15.6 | 10.1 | 12.9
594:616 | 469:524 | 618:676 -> 0.8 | 16.2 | 10.9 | 12.4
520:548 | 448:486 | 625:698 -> -4.6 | 15.9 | 10.6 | 14.1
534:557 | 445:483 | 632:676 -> -3.9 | 15.9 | 10.7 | 13.7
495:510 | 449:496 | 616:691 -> -3.1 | 15.4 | 10.7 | 14.6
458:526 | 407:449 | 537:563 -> -1.8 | 15.6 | 15.9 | 15.7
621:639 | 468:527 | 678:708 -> 1.0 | 16.2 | 10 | 12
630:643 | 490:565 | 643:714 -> 0.9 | 16.3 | 10.3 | 11.9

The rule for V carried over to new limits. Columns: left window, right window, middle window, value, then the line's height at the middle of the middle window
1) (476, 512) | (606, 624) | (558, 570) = -0.13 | 13.4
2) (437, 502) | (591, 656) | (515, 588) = -0.16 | 13.5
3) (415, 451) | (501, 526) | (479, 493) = 0.19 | 16.6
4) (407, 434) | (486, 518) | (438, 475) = -0.01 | 15.7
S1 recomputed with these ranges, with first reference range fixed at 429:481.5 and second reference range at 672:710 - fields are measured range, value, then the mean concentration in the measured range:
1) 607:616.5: 0.29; 11.6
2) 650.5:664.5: -0.08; 10.9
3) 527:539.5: -2.10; 16.3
